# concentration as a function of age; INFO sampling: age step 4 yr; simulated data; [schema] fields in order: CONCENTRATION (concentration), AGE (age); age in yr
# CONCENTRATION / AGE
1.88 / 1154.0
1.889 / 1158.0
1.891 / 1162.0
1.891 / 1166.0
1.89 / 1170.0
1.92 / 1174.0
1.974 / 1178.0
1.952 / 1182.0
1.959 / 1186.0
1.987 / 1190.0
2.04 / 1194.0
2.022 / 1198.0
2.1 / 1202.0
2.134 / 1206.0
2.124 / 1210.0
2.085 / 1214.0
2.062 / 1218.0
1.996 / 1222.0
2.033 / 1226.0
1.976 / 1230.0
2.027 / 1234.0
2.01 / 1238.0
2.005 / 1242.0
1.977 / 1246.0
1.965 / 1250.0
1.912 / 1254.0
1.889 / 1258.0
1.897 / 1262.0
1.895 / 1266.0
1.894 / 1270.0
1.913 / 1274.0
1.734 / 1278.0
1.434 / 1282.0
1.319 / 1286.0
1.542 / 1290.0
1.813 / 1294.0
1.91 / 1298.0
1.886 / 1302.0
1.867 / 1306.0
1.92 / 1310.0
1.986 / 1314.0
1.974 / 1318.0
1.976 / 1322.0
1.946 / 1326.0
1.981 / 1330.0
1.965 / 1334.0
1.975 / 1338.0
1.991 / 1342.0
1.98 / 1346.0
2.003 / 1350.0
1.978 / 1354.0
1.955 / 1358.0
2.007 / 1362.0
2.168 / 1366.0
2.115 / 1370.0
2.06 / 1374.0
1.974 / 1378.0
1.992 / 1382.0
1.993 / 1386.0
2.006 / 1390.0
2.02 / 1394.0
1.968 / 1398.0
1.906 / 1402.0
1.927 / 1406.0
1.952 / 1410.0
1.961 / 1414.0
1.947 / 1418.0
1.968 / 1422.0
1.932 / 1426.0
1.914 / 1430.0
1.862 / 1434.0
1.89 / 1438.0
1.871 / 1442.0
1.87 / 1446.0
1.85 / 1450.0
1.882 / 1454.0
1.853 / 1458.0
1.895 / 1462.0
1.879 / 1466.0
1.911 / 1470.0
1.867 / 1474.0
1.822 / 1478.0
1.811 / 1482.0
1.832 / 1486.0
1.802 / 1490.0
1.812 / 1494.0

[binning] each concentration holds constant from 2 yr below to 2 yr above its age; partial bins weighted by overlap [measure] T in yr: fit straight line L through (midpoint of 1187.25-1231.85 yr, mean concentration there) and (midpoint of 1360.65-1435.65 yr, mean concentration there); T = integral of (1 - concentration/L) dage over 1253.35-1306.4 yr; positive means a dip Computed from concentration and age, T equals 6.6 yr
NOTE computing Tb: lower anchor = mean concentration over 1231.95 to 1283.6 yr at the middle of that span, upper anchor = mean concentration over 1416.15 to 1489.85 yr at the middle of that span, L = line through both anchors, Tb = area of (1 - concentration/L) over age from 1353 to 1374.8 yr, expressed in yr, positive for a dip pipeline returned -1.91 yr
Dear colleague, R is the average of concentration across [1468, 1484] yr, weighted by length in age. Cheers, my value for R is 1.85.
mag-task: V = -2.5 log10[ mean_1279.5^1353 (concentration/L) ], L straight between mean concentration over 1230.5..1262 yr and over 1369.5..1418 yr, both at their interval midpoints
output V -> 0.065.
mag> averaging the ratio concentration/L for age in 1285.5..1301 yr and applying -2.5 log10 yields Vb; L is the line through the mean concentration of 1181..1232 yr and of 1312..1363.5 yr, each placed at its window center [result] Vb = 0.18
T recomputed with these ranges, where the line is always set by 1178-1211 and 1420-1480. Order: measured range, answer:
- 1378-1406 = -0.9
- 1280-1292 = 3.3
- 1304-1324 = 0.2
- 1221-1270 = 1.0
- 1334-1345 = -0.2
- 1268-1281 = 1.1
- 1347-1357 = -0.2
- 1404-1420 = -0.3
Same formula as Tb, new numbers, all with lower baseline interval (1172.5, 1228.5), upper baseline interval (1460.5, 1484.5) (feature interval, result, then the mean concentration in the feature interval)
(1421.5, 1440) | -0.2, 1.91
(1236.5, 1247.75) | 0.0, 2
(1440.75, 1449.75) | 0.1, 1.87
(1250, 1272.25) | 1.0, 1.9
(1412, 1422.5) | -0.3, 1.96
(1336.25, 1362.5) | -0.6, 1.98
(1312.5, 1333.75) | -0.2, 1.97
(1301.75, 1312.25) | 0.4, 1.89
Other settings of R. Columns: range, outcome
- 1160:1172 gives 1.89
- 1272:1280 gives 1.82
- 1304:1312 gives 1.89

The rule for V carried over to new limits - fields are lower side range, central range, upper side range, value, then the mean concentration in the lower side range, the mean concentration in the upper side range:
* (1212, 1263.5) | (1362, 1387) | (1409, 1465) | -0.066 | 1.99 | 1.9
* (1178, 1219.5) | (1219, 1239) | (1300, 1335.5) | 0.004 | 2.04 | 1.94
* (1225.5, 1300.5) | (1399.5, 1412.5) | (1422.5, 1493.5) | -0.039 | 1.85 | 1.87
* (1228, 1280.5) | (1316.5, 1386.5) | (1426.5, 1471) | -0.055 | 1.93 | 1.88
